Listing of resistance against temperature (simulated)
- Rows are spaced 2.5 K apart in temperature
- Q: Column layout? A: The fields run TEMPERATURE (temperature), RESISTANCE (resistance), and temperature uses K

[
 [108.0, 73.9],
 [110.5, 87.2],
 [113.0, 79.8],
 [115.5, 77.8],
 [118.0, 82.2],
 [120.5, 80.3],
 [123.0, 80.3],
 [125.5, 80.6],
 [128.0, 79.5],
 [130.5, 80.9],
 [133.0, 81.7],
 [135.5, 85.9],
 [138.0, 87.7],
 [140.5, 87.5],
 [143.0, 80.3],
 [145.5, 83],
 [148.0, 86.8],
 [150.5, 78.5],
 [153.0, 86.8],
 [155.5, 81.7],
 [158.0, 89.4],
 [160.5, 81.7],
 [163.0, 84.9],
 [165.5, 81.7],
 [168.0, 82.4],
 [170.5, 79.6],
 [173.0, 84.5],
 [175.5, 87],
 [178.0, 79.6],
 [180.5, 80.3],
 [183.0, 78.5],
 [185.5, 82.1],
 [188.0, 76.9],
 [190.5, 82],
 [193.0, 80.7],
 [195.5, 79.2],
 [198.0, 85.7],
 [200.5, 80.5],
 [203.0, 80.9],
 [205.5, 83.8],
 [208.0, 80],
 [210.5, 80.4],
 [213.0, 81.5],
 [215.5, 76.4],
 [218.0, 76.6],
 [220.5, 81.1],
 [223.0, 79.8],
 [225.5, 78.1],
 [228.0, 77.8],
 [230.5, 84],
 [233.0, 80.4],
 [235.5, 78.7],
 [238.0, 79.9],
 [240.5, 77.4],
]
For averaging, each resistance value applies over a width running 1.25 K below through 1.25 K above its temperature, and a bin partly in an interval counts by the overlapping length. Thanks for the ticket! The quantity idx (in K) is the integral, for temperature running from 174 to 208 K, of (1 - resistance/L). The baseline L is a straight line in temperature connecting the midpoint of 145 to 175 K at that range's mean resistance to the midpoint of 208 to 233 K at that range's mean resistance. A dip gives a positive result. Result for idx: 0.1 K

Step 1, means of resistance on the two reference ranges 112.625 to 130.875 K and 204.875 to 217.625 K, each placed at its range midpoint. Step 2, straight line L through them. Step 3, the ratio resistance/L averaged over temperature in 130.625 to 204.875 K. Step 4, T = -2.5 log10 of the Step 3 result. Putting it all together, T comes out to -0.03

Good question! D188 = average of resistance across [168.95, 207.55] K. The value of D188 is 81.4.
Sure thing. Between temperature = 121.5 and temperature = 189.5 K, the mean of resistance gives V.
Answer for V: 82.6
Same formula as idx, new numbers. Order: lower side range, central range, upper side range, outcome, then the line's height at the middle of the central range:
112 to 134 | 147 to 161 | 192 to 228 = -0.69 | 80.3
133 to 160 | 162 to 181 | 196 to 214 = 0.18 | 83.3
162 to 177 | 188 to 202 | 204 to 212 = 0.14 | 82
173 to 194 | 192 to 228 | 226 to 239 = 0.13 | 80.5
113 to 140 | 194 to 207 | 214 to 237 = -0.34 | 79.9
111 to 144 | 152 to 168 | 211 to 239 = -0.59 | 81.2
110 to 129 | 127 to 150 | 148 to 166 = -0.35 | 82.3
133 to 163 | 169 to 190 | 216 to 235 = 0.33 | 82.4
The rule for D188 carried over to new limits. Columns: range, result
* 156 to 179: 83.4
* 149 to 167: 83.6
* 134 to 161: 84.5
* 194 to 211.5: 81.5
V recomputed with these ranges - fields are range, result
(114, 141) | 82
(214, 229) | 78.4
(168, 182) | 82.2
